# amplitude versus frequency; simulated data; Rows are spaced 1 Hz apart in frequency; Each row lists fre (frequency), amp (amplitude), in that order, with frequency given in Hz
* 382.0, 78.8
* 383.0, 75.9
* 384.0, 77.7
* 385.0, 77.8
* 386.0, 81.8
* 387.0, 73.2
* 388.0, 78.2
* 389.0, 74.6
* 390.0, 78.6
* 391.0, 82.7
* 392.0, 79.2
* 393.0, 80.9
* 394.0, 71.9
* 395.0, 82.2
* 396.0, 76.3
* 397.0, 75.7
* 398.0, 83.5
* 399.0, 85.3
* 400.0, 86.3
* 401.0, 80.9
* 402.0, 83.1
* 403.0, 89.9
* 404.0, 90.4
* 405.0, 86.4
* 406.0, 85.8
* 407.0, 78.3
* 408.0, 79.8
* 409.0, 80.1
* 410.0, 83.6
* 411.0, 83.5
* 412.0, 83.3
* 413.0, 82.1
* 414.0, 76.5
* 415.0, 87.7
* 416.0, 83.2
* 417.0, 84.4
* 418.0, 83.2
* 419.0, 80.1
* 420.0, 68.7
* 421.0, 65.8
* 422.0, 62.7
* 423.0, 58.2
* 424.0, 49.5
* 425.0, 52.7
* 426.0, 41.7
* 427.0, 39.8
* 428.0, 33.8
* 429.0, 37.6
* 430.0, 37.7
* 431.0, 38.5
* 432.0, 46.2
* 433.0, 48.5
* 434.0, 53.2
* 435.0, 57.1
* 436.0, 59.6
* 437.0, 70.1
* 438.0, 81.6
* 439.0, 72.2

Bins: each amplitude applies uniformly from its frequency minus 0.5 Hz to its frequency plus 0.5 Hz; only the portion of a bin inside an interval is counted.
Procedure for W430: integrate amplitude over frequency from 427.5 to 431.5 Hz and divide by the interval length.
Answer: 36.9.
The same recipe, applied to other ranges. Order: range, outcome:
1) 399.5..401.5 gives 83.6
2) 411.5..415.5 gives 82.4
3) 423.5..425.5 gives 51.1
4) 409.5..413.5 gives 83.1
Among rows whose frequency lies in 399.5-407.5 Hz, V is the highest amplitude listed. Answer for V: 90.4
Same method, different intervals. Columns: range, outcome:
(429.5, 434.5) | 53.2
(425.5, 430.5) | 41.7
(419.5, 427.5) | 68.7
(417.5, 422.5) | 83.2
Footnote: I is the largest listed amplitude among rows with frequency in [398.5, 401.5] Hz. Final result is 86.3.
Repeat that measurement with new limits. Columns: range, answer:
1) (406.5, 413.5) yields 83.6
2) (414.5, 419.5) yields 87.7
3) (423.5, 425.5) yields 52.7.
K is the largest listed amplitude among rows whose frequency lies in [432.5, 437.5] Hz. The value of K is 70.1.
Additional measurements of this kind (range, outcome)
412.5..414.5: 82.1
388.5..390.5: 78.6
